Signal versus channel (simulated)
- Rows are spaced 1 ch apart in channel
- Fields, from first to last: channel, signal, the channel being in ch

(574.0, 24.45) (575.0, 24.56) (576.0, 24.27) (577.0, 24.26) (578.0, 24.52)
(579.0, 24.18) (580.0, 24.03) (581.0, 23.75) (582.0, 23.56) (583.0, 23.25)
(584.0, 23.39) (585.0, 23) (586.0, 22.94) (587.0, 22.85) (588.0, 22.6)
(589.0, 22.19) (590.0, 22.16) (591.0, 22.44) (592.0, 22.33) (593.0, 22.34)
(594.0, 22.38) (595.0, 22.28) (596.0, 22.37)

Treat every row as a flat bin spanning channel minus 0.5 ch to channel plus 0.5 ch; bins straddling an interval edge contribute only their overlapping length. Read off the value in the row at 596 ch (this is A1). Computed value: 22.37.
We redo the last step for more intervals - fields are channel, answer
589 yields 22.19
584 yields 23.39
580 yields 24.03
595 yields 22.28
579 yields 24.18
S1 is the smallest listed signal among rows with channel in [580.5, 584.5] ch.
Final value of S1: 23.25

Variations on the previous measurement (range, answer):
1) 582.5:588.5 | 22.6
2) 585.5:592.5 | 22.16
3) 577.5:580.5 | 24.03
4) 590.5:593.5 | 22.33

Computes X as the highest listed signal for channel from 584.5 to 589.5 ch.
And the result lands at 23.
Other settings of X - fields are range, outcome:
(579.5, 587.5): 24.03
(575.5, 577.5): 24.27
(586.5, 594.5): 22.85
